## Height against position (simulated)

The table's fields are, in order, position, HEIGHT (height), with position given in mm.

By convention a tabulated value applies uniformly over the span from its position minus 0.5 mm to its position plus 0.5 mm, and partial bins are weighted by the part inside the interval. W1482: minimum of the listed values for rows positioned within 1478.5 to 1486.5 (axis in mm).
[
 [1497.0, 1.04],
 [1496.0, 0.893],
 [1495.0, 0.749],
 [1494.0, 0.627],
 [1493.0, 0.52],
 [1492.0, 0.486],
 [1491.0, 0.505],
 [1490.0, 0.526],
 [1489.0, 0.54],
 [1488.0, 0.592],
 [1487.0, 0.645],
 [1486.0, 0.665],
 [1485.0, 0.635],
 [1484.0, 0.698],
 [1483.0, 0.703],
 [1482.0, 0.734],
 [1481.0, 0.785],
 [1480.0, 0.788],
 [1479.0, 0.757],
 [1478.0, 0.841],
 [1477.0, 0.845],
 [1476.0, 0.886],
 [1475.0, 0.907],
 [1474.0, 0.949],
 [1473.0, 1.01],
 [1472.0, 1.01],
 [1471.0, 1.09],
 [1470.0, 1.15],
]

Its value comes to 0.635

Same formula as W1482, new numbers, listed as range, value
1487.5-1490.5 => 0.526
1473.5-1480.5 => 0.757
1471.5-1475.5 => 0.907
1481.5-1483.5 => 0.703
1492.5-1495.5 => 0.52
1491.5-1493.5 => 0.486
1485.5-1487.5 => 0.645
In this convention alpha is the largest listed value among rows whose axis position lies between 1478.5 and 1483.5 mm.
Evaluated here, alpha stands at 0.788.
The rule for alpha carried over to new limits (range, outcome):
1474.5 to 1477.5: 0.907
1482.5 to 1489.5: 0.703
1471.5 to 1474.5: 1.01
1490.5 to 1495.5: 0.749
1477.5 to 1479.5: 0.841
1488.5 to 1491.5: 0.54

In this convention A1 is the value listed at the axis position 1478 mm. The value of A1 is 0.841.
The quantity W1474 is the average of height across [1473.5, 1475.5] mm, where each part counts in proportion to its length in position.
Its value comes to 0.928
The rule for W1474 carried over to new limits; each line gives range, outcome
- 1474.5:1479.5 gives 0.847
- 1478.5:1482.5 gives 0.766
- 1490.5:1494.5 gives 0.534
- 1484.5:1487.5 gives 0.648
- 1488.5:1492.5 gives 0.514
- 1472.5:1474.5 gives 0.98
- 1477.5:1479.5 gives 0.799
